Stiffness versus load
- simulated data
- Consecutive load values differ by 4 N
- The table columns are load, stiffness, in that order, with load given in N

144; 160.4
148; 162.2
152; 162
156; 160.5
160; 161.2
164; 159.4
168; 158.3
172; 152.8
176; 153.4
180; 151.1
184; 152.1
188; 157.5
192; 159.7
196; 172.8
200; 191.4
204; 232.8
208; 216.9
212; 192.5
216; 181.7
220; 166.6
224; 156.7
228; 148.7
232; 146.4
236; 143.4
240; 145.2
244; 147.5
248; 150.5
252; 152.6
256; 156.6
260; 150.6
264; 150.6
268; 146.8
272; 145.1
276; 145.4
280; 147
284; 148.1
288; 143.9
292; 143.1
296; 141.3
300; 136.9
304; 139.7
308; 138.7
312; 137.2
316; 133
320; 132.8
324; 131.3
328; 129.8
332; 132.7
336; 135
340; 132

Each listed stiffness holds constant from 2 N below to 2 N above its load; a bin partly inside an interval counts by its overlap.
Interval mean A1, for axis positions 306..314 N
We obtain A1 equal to 138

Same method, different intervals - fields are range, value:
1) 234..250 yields 147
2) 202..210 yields 225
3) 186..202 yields 170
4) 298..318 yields 137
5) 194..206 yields 199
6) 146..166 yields 161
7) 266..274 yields 146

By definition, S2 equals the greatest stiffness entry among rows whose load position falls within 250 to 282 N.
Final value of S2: 156.6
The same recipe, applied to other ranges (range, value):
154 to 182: 161.2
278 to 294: 148.1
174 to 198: 172.8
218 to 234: 166.6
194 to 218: 232.8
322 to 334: 132.7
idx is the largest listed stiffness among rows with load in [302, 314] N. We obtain 139.7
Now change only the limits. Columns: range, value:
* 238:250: 150.5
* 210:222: 192.5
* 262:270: 150.6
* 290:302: 143.1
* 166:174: 158.3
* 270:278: 145.4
